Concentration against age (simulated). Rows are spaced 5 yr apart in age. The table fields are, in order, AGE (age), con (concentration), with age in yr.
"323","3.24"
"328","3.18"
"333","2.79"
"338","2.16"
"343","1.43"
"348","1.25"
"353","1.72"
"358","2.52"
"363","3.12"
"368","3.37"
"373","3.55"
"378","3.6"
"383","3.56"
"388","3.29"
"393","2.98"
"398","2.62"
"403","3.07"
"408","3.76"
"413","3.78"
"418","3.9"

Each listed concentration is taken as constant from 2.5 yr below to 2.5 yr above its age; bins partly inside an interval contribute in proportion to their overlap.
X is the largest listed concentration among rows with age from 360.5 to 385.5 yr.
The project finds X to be 3.6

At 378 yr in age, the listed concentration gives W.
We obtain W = 3.6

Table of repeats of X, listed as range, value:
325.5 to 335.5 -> 3.18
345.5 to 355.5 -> 1.72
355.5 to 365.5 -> 3.12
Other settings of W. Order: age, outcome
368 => 3.37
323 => 3.24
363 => 3.12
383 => 3.56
